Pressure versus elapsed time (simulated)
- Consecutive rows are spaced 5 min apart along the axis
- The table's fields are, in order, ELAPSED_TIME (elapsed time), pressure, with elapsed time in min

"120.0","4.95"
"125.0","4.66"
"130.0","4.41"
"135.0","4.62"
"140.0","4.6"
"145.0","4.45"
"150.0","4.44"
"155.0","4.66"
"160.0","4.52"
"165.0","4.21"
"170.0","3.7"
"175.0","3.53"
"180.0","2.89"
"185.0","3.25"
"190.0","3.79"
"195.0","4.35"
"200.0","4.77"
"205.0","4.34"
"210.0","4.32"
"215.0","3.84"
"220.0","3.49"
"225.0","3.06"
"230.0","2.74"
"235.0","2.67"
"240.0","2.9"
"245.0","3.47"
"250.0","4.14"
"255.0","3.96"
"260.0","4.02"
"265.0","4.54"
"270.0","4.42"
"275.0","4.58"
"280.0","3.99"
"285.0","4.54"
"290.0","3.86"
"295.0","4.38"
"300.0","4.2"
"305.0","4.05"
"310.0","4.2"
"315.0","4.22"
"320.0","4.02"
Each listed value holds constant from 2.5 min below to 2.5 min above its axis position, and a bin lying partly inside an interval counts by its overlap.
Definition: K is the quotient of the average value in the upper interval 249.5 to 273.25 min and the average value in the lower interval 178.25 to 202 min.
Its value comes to 1.11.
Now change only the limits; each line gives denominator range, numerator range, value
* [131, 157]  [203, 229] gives 0.82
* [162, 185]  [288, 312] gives 1.16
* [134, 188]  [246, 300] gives 1.04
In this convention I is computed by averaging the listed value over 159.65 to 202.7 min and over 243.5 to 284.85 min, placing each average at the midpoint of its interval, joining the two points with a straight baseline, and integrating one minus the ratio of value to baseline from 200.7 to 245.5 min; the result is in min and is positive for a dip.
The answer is 6.0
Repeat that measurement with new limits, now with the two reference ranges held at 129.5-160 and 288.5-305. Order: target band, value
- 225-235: 3.5 min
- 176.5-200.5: 3.8 min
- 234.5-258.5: 4.3 min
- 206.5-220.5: 1.3 min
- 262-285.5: -1.0 min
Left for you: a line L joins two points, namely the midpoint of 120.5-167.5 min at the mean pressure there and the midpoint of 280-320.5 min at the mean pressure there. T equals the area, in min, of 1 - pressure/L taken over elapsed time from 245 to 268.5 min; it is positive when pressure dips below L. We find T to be 1.0 min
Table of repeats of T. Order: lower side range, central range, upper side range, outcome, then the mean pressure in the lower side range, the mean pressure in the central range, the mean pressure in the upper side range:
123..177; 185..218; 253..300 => 1.2 min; 4.35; 4.15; 4.25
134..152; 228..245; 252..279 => 5.7 min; 4.52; 2.87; 4.28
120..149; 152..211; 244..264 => 4.3 min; 4.58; 4.02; 3.98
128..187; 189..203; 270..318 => -0.7 min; 4.11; 4.36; 4.23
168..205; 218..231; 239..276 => 2.6 min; 3.79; 3.12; 4.03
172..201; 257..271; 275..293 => -0.7 min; 3.71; 4.3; 4.2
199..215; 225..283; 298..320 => 7.0 min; 4.35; 3.74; 4.15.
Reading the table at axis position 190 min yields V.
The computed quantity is 3.79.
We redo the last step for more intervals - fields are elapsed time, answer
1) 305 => 4.05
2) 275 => 4.58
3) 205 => 4.34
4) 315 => 4.22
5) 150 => 4.44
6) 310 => 4.2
